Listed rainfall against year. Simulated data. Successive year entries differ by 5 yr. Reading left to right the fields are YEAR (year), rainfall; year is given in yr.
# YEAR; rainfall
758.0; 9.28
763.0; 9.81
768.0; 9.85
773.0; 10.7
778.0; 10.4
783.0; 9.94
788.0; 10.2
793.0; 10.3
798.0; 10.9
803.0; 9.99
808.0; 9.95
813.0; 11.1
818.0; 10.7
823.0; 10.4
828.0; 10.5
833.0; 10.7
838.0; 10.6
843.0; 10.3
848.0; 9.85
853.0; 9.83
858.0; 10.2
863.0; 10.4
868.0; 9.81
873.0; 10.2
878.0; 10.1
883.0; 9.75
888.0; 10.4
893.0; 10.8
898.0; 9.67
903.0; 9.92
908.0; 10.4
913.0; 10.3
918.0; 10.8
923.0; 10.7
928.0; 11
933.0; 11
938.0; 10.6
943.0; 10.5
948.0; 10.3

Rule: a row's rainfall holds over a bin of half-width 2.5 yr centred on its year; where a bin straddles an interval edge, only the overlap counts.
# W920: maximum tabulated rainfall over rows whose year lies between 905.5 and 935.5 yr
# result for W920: 11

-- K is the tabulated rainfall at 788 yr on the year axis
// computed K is 10.2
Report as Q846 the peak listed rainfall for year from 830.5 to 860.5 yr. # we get 10.7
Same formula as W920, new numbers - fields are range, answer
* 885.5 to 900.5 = 10.8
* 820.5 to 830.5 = 10.5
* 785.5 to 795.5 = 10.3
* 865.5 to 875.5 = 10.2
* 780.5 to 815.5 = 11.1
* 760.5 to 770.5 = 9.85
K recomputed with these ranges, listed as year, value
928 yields 11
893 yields 10.8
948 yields 10.3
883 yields 9.75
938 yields 10.6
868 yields 9.81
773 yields 10.7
